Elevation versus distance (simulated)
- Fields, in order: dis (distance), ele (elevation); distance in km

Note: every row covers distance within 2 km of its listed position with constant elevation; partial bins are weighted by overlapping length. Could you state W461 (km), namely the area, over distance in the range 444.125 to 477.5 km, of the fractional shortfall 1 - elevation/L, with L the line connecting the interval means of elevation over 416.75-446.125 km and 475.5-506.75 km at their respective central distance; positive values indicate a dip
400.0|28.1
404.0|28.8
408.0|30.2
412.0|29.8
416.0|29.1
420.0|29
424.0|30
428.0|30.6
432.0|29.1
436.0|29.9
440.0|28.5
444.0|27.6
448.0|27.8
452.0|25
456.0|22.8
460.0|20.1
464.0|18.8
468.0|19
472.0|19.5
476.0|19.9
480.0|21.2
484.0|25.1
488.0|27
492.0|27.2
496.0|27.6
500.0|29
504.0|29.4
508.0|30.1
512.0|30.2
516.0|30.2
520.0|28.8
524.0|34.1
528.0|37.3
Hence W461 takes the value 7.0 km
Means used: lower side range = 29.2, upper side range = 26.2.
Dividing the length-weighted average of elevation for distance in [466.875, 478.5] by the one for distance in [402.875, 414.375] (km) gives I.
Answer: 0.66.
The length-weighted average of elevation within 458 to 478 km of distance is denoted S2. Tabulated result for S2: 19.5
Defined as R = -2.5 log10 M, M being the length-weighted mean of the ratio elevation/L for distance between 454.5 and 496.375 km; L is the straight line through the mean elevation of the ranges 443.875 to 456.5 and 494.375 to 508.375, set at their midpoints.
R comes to 0.22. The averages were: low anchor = 25.9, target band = 22.4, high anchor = 28.9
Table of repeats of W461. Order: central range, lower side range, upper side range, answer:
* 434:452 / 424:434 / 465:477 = -1.18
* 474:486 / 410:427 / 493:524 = 3.04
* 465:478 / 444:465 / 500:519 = 3.09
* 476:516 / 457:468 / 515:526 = -1.30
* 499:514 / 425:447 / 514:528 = 0.82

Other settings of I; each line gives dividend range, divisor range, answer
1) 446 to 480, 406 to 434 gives 0.73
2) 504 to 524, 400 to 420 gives 1.03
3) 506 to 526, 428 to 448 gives 1.06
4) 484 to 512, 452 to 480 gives 1.38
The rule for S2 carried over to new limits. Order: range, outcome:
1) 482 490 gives 26.1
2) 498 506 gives 29.2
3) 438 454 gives 27.2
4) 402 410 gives 29.5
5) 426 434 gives 29.9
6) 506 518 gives 30.2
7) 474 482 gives 20.5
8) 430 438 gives 29.5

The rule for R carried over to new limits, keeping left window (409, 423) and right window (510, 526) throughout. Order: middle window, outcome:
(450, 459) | 0.26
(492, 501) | 0.09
